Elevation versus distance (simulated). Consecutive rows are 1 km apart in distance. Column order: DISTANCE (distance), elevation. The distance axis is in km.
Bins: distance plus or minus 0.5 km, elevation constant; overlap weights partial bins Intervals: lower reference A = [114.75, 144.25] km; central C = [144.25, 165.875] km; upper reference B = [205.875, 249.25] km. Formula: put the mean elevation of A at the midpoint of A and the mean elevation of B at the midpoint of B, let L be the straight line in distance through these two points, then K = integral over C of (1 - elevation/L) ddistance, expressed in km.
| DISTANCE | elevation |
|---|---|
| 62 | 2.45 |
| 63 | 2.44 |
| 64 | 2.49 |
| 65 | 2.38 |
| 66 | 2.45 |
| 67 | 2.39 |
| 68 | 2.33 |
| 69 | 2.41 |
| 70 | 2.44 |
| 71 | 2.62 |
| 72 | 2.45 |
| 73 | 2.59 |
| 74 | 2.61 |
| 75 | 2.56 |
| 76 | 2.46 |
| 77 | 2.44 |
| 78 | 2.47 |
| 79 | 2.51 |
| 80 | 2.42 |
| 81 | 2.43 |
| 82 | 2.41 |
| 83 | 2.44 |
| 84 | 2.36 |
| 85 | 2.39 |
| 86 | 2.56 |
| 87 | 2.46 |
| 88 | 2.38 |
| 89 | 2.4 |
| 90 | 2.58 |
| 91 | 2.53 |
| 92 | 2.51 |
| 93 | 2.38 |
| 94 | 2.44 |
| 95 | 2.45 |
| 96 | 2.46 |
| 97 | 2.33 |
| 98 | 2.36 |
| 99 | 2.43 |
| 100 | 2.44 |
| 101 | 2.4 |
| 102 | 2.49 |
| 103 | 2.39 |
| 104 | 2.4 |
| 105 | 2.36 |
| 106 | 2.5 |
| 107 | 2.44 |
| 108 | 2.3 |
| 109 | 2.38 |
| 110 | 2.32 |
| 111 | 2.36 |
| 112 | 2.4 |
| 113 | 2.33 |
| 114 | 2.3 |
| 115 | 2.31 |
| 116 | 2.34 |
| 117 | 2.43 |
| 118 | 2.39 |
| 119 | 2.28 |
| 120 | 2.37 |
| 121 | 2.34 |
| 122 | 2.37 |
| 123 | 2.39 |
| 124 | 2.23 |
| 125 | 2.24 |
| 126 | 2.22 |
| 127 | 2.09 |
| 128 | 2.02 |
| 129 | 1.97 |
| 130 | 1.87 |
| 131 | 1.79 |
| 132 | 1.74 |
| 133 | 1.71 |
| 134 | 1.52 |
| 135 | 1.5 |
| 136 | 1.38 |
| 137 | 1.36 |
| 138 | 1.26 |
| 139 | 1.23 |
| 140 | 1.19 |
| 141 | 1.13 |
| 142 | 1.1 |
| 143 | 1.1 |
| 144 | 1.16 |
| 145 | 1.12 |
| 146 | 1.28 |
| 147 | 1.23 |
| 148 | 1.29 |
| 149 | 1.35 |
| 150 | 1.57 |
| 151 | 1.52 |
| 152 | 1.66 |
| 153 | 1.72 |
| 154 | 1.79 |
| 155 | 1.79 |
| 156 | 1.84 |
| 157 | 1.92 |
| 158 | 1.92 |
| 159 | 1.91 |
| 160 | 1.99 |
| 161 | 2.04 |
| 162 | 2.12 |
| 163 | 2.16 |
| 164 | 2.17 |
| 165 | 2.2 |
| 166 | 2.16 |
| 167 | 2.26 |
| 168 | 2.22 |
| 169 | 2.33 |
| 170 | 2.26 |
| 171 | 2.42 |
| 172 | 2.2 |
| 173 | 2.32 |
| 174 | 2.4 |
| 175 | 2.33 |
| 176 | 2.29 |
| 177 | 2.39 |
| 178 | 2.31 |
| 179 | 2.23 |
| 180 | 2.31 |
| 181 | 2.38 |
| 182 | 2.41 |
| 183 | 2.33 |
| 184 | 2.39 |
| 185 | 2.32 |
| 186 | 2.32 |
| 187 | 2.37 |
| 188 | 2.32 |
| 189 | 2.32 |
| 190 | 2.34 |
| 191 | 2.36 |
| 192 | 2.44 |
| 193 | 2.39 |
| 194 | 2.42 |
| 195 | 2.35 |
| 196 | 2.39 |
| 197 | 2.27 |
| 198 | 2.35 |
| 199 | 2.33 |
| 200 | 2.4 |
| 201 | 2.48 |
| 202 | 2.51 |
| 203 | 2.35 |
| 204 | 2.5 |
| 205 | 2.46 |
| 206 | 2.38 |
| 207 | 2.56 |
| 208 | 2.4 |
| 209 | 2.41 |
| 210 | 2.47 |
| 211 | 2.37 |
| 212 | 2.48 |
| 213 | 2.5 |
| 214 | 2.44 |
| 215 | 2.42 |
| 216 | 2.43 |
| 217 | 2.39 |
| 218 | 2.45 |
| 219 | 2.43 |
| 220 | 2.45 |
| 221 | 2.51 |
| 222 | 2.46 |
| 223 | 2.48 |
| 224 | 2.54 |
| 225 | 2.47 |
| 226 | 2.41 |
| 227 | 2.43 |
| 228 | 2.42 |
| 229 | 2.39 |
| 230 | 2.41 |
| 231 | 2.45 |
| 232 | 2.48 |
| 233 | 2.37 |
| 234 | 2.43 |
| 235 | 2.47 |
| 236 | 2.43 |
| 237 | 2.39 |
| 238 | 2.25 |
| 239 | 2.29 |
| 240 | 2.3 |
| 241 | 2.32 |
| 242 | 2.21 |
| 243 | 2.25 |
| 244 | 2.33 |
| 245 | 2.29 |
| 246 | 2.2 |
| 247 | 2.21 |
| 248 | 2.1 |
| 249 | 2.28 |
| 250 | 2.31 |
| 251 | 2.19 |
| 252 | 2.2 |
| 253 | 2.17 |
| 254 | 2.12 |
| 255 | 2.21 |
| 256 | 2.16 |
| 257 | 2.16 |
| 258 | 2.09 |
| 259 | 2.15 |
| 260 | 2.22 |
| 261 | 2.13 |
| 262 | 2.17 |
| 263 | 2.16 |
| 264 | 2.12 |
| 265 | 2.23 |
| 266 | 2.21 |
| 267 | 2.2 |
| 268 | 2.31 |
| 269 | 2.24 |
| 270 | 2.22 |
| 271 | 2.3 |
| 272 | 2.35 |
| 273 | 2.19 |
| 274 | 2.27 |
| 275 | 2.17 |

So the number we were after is 2.7 km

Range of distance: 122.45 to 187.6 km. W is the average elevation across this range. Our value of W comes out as 1.9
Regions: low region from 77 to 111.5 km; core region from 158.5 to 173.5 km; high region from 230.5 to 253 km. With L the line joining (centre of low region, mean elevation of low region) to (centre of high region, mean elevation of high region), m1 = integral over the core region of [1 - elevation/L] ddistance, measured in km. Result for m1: 1.2 km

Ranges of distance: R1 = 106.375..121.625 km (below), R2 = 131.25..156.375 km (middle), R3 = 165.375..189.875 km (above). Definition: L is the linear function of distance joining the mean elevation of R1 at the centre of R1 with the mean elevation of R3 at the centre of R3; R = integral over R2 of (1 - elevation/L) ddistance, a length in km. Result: 9.8 km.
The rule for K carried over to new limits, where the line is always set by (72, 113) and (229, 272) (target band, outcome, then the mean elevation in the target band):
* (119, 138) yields 3.62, 1.94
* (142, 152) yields 4.53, 1.3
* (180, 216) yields -1.24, 2.4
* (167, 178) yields 0.16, 2.31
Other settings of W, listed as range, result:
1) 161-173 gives 2.22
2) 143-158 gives 1.52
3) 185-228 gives 2.42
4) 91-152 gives 1.99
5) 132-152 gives 1.33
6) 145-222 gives 2.21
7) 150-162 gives 1.83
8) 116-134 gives 2.13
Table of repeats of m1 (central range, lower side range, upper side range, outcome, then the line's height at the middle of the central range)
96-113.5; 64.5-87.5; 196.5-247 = 0.4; 2.45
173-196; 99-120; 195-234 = 0.6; 2.42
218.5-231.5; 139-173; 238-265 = -2.3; 2.08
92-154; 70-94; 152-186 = 9.7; 2.33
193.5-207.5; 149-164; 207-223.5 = -0.7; 2.3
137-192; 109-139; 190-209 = 7.6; 2.24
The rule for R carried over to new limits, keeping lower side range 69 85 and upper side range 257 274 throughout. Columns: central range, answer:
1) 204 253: -2.6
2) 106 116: 0.3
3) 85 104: 0.1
